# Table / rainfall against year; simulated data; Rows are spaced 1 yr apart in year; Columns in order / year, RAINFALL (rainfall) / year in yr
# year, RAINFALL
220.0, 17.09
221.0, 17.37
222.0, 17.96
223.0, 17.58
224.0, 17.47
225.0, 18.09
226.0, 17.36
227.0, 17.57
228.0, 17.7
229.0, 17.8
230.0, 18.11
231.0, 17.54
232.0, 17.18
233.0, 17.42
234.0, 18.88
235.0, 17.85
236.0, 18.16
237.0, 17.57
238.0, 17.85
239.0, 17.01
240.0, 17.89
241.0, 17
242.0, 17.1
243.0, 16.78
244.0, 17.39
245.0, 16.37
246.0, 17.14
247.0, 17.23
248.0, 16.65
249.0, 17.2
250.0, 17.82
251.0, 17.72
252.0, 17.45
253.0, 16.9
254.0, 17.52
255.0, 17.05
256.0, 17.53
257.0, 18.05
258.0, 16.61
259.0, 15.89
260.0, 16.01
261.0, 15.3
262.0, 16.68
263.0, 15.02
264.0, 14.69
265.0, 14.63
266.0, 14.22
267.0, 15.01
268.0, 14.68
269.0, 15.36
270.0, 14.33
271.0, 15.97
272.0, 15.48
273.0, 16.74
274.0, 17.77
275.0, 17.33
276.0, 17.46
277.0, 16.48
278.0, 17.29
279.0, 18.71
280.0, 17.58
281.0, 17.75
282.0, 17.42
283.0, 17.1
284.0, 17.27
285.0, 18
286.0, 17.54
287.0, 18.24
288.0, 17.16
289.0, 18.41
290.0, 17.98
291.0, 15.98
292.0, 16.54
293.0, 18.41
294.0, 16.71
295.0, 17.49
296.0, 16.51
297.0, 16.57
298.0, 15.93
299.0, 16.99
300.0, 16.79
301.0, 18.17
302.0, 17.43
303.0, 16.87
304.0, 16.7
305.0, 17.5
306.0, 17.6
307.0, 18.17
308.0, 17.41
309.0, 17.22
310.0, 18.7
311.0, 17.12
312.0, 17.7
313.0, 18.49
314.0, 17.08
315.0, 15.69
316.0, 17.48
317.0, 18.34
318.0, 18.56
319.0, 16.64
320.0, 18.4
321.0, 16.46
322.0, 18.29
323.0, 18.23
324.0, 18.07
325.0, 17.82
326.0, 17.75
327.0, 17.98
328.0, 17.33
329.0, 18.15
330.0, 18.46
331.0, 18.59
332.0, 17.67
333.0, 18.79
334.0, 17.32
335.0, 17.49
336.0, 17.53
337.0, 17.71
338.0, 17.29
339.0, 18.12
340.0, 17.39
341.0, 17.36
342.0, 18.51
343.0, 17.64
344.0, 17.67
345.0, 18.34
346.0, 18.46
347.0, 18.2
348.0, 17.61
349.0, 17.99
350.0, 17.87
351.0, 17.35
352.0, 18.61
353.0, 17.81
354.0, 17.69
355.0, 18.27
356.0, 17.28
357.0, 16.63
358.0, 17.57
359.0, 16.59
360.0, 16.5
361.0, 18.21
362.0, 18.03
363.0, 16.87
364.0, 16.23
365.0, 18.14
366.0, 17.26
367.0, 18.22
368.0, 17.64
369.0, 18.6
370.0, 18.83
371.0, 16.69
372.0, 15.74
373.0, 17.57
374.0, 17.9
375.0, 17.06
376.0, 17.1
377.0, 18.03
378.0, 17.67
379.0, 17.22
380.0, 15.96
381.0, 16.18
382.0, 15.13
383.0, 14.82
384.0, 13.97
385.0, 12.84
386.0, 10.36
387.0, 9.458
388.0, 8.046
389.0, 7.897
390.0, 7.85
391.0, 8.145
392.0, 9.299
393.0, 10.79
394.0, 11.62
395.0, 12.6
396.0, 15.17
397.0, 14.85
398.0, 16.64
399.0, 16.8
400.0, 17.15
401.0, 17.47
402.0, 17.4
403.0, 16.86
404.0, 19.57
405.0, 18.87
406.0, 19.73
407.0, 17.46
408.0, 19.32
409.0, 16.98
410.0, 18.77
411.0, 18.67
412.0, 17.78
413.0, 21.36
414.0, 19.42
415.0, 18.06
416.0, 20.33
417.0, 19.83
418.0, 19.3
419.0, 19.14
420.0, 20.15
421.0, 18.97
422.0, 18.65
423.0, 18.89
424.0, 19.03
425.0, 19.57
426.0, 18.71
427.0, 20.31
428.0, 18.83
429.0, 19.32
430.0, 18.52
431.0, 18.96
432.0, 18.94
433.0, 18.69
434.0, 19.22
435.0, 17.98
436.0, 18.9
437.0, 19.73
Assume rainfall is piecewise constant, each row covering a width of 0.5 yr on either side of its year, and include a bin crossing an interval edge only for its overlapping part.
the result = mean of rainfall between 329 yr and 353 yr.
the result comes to 17.9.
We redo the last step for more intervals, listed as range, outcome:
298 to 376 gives 17.6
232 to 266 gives 16.9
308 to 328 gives 17.7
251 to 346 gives 17.2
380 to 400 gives 12.5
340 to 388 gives 16.8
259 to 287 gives 16.4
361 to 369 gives 17.6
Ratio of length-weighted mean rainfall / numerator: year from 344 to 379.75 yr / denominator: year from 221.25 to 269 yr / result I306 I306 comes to 1.0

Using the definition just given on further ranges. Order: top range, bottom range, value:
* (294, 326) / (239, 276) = 1.06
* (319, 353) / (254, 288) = 1.08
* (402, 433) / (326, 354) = 1.06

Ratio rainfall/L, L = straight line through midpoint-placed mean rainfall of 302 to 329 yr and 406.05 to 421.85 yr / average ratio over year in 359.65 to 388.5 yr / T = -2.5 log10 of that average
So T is 0.15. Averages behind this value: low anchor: 17.6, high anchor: 19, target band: 16.1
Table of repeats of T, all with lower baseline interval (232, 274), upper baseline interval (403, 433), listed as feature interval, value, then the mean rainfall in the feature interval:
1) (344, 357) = 0.01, 17.9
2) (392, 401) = 0.29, 14.3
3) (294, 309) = 0.01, 17.1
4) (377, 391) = 0.39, 12.9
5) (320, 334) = -0.01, 18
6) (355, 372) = 0.05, 17.4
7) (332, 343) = 0.01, 17.7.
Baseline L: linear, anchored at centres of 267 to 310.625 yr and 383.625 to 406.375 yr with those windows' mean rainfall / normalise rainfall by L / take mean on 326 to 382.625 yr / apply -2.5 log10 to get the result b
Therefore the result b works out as -0.18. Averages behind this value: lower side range 17.1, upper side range 13.6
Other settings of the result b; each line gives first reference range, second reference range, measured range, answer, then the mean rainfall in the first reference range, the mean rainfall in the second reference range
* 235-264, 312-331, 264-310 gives 0.03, 17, 17.8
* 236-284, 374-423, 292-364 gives -0.08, 16.7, 16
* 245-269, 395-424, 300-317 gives -0.03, 16.4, 18.3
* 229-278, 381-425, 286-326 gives -0.06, 16.8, 16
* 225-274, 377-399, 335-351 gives -0.25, 16.8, 12.9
